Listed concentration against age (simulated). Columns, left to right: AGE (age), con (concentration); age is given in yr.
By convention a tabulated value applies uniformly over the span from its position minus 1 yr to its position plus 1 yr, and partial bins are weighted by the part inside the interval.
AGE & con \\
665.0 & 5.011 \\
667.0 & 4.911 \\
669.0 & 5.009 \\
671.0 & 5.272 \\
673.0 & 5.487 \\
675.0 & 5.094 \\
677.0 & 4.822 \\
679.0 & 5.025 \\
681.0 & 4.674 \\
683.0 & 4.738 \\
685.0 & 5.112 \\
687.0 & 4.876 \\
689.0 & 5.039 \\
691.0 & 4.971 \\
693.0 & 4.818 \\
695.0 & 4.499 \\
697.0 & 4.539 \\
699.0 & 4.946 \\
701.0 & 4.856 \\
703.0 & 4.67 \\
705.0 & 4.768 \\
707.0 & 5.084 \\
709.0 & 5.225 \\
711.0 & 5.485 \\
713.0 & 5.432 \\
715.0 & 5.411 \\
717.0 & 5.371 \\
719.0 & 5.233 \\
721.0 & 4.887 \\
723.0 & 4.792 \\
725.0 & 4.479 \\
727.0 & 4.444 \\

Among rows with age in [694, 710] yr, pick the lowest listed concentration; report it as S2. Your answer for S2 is 4.499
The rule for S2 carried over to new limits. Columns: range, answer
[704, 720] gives 4.768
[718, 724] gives 4.792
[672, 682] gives 4.674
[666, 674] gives 4.911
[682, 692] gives 4.738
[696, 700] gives 4.539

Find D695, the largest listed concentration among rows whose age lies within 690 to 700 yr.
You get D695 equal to 4.971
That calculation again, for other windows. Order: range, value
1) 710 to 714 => 5.485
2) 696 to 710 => 5.225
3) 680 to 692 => 5.112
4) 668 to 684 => 5.487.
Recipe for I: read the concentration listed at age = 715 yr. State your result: 5.411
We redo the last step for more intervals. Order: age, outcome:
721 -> 4.887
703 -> 4.67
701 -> 4.856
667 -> 4.911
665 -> 5.011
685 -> 5.112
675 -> 5.094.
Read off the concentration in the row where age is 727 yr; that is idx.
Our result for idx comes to 4.444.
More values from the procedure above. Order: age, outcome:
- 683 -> 4.738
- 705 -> 4.768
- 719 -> 5.233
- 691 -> 4.971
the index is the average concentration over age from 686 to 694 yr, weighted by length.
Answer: 4.93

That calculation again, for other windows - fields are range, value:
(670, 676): 5.28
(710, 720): 5.39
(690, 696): 4.76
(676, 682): 4.84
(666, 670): 4.96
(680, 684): 4.71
